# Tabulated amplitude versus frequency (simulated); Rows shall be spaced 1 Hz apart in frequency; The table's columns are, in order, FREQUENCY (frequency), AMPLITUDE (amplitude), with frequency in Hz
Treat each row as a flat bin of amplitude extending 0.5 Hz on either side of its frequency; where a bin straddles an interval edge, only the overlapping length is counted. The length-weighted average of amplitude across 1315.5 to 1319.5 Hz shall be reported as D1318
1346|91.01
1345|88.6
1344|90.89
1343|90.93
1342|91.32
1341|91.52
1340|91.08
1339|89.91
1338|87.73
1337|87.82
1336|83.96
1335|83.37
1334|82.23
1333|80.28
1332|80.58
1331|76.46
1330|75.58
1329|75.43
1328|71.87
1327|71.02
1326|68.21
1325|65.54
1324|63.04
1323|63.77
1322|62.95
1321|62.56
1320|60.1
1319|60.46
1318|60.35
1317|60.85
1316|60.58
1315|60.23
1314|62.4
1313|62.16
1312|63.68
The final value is 60.6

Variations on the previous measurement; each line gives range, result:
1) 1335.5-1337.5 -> 85.9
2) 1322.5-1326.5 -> 65.1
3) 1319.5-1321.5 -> 61.3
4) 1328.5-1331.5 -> 75.8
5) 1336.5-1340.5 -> 89.1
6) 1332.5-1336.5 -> 82.5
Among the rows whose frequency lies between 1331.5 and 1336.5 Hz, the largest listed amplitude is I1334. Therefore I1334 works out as 83.96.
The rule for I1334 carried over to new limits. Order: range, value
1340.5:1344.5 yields 91.52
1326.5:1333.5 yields 80.58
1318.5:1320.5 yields 60.46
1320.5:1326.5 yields 68.21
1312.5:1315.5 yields 62.4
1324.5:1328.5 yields 71.87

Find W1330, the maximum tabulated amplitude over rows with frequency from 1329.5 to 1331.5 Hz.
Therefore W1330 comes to 76.46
